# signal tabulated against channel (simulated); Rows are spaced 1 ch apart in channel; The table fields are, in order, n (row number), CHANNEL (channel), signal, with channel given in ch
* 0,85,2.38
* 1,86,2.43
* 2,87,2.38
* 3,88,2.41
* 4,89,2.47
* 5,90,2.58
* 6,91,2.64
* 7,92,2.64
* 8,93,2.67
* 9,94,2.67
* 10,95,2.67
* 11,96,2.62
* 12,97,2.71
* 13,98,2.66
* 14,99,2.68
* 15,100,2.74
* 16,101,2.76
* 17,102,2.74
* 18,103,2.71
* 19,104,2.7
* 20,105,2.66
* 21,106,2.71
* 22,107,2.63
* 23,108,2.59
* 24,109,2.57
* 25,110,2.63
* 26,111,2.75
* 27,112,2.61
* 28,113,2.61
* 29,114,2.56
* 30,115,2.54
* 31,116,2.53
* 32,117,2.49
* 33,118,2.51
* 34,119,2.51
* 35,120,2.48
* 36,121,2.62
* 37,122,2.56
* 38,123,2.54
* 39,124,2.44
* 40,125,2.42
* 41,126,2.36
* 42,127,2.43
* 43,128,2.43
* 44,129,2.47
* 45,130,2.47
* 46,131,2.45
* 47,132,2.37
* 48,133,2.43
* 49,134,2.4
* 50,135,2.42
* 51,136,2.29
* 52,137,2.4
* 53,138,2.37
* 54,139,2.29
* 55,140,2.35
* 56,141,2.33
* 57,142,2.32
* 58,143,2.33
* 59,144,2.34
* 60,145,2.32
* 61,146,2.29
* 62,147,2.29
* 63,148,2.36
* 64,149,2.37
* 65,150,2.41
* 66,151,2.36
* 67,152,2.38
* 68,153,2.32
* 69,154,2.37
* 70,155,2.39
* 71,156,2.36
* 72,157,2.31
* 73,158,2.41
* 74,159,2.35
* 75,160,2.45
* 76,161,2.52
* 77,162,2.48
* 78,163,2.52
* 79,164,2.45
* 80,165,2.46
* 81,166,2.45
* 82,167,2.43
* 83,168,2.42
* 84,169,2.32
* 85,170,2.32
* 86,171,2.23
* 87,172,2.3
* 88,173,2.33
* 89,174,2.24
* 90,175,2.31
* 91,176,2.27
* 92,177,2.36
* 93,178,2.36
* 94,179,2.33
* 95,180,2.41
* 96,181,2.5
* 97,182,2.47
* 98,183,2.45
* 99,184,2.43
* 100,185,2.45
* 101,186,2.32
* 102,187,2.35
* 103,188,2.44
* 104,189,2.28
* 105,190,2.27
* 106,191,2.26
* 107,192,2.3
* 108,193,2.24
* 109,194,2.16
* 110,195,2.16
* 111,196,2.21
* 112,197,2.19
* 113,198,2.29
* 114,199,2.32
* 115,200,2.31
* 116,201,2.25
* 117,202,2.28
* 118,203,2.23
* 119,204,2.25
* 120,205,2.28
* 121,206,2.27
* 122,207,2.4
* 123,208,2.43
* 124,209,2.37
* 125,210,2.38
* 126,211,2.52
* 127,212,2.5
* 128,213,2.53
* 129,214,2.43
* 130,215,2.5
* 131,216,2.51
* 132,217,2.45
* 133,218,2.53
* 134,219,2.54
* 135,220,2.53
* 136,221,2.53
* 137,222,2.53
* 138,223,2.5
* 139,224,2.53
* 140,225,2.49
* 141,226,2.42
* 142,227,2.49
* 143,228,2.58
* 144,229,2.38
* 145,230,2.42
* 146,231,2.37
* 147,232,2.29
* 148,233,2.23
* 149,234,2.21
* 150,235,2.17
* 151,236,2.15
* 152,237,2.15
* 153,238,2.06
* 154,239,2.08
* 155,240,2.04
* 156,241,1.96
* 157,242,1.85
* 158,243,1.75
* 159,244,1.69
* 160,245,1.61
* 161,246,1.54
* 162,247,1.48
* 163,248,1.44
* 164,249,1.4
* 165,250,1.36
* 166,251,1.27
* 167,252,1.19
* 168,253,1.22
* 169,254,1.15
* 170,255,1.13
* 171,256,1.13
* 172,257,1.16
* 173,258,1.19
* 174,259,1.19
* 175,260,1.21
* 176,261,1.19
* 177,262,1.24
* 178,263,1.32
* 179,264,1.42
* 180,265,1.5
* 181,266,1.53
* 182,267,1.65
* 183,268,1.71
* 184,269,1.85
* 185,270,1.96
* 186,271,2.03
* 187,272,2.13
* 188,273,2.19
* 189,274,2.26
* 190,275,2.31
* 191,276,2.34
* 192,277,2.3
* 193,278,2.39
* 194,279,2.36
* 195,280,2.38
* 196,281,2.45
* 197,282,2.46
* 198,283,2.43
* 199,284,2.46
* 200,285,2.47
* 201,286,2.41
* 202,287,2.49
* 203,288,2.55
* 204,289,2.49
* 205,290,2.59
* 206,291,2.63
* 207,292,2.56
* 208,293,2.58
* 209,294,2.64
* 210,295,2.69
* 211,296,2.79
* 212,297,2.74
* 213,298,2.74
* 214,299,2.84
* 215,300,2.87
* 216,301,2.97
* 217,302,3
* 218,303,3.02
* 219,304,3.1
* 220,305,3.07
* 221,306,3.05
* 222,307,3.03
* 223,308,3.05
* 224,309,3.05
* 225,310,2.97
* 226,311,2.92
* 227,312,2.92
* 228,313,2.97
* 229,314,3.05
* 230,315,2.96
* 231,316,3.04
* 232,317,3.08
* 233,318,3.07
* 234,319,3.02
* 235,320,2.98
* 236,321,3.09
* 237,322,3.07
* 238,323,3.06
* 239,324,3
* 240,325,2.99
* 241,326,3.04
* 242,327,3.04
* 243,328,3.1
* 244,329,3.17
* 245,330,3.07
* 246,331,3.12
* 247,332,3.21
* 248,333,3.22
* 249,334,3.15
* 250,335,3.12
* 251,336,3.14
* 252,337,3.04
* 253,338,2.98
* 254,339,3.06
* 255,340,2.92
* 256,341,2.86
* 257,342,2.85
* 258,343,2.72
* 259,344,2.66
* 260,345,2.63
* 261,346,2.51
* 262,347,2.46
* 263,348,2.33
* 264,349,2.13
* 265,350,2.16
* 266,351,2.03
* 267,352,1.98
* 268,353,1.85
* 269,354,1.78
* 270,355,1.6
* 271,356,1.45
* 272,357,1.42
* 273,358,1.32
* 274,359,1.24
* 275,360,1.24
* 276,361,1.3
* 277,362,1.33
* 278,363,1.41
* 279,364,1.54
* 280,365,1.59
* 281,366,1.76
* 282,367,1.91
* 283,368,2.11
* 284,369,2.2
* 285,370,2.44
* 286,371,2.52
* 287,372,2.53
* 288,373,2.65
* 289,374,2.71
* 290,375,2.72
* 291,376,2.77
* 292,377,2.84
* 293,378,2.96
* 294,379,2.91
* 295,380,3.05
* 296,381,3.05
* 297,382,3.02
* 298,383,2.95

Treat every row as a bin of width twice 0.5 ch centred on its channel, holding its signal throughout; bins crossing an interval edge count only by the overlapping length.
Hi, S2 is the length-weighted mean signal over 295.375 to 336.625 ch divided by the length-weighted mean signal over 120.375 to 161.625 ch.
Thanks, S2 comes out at 1.26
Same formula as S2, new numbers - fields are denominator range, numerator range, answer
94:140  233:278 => 0.66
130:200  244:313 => 0.92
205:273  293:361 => 1.38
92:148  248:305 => 0.83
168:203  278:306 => 1.15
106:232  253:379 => 1.00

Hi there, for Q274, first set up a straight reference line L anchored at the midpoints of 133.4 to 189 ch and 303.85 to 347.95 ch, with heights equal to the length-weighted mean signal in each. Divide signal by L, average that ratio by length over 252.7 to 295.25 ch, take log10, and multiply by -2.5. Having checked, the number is 0.37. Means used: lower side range 2.37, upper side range 2.98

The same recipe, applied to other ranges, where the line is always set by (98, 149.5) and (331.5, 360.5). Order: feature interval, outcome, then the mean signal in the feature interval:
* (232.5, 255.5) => 0.39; 1.7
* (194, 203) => 0.10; 2.24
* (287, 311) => -0.17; 2.82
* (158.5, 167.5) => 0.01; 2.46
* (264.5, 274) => 0.29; 1.86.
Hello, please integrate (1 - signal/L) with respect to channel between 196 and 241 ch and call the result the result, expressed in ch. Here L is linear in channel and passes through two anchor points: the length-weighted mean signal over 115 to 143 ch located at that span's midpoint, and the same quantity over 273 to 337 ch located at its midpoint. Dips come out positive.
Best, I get 4.7 ch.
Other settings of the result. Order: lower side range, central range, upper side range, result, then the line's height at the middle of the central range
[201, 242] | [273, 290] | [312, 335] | 2.24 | 2.77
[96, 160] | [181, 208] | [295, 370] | 2.25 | 2.52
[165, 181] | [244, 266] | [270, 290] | 9.71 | 2.36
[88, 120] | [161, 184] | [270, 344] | 2.55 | 2.68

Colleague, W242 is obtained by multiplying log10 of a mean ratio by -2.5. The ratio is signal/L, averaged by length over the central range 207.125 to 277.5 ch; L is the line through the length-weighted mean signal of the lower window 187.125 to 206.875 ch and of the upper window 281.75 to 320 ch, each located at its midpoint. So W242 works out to 0.25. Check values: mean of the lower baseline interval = 2.27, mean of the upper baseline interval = 2.81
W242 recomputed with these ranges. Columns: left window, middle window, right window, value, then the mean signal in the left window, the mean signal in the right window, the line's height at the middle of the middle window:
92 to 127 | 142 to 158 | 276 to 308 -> 0.12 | 2.61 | 2.66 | 2.62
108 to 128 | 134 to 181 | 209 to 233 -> 0.06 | 2.53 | 2.47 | 2.51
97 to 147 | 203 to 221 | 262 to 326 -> 0.05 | 2.51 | 2.58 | 2.55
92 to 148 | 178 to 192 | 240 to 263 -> -0.21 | 2.52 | 1.39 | 1.96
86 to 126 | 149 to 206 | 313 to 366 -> 0.10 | 2.6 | 2.52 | 2.57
